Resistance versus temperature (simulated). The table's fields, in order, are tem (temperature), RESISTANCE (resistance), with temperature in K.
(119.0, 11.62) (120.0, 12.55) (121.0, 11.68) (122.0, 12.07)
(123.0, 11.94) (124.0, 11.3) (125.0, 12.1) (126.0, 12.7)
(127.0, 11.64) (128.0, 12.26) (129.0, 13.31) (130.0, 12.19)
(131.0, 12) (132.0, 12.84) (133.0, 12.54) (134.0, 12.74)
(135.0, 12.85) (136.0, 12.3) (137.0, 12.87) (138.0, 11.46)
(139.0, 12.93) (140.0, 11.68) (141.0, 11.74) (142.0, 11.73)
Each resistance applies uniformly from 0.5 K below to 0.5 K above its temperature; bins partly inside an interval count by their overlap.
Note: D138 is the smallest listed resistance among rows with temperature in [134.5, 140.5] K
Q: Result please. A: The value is 11.46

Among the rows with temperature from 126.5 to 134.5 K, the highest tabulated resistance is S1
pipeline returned 13.31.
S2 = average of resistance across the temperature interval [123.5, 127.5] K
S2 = 11.9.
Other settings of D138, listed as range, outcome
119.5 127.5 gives 11.3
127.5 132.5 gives 12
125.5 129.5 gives 11.64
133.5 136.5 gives 12.3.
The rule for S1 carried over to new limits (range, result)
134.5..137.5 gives 12.87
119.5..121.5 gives 12.55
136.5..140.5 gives 12.93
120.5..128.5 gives 12.7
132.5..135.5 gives 12.85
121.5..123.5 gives 12.07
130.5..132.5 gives 12.84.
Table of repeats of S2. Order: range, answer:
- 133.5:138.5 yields 12.4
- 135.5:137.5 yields 12.6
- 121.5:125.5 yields 11.9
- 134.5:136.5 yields 12.6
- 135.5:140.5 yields 12.2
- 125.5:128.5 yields 12.2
